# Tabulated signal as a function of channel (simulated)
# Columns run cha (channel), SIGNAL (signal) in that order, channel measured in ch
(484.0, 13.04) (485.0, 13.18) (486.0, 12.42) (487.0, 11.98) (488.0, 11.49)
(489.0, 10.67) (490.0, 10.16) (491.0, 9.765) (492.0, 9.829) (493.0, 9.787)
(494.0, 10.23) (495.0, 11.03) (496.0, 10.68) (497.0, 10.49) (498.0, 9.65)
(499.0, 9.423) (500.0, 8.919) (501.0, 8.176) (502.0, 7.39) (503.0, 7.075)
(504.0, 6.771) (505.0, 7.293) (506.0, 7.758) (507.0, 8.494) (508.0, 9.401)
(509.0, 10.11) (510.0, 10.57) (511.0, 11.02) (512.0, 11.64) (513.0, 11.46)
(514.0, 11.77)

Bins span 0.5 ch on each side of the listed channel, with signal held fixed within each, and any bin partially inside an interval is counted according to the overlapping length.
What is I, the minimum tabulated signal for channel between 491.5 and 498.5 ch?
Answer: 9.65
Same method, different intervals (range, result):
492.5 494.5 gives 9.787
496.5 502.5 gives 7.39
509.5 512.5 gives 10.57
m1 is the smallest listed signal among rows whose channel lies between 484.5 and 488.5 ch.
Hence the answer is 11.49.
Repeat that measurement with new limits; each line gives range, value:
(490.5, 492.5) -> 9.765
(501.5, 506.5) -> 6.771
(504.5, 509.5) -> 7.293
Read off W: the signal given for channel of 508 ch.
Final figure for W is 9.401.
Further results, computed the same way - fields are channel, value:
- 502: 7.39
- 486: 12.42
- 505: 7.293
